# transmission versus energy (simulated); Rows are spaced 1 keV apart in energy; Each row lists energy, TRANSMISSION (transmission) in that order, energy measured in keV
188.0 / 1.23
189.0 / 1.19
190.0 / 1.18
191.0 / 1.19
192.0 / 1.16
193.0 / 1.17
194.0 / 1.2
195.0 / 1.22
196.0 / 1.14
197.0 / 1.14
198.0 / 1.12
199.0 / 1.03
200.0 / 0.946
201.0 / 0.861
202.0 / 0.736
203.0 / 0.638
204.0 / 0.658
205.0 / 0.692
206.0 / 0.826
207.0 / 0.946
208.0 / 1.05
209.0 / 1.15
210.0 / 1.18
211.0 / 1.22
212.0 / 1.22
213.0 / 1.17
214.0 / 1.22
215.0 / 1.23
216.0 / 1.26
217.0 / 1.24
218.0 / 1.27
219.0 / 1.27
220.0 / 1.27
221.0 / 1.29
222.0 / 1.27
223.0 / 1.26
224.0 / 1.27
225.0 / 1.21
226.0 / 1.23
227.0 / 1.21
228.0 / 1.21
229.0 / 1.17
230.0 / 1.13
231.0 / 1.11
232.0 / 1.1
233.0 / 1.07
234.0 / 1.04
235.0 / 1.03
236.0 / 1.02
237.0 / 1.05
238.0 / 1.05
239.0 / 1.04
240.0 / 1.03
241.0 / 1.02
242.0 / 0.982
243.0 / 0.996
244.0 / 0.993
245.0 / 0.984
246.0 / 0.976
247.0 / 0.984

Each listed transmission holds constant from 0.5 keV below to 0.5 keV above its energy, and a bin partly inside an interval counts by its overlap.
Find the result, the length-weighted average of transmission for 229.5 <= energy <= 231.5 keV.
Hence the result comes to 1.12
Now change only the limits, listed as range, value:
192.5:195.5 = 1.2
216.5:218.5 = 1.25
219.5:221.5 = 1.28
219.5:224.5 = 1.27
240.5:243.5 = 0.999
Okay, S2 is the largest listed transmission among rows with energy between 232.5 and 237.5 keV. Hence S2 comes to 1.07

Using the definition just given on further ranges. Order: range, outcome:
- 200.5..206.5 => 0.861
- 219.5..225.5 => 1.29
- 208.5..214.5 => 1.22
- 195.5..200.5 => 1.14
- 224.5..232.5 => 1.23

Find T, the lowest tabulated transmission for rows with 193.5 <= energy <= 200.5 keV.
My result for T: 0.946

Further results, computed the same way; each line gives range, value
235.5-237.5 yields 1.02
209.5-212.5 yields 1.18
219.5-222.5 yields 1.27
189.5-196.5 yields 1.14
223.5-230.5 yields 1.13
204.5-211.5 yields 0.692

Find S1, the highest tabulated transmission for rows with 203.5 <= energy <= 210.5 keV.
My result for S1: 1.18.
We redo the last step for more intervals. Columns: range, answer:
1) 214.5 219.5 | 1.27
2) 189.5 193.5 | 1.19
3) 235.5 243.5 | 1.05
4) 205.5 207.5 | 0.946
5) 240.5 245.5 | 1.02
